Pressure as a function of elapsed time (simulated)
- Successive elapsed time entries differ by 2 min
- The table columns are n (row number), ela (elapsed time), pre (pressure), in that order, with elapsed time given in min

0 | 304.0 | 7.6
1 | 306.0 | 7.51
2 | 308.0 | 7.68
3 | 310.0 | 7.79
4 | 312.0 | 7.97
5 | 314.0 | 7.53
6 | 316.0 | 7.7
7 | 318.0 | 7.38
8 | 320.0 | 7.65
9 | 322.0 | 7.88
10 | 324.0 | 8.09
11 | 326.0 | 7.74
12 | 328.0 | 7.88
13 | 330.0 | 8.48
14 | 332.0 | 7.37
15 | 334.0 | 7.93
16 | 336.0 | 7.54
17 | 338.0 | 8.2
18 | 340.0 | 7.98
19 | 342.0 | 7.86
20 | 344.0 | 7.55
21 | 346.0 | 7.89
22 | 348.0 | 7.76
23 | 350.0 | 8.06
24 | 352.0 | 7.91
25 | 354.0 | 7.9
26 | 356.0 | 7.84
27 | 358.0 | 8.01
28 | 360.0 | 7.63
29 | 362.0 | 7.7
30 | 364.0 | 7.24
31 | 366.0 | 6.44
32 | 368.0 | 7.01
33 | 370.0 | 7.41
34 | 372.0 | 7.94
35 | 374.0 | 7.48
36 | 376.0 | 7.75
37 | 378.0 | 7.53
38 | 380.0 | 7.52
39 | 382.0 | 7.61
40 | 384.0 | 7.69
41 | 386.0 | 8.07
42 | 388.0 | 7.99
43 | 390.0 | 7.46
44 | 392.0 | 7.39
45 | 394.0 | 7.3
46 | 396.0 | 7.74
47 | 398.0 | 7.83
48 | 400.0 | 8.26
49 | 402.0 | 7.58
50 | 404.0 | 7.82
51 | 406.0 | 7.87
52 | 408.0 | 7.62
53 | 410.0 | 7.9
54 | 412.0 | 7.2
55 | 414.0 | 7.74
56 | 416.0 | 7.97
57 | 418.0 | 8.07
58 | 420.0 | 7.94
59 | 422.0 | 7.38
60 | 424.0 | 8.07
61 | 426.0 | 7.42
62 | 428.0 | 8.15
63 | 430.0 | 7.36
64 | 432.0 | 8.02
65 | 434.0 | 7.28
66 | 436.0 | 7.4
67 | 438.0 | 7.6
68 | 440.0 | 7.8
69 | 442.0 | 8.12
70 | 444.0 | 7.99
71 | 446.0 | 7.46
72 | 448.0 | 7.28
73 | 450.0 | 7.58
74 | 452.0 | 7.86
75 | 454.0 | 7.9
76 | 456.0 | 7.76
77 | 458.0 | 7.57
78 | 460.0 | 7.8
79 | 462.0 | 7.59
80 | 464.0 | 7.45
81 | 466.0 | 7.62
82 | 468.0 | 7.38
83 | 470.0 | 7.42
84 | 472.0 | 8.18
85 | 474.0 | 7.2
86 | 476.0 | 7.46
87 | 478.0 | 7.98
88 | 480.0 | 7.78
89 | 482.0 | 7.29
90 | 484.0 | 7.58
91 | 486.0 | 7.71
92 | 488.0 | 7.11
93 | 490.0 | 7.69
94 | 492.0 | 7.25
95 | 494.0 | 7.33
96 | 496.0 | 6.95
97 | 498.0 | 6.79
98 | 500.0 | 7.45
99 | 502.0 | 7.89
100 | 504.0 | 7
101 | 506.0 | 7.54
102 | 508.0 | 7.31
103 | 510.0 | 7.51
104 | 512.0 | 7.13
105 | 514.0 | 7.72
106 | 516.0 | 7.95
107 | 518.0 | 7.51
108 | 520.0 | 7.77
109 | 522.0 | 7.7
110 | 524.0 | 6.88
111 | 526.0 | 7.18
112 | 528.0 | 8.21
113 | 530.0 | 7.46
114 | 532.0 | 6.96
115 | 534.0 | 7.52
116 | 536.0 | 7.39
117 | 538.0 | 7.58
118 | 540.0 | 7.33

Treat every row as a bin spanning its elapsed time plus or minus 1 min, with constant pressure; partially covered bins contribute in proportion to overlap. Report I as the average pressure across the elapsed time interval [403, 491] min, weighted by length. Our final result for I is 7.67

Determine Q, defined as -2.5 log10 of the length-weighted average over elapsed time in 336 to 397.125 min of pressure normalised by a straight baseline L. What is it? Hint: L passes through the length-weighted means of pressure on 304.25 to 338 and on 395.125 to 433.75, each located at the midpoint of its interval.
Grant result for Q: 0.02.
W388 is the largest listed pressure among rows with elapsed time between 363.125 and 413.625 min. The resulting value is 8.26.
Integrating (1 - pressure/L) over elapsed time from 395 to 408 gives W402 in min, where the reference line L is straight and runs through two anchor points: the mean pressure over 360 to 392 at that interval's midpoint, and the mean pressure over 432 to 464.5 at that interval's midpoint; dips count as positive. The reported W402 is -0.4 min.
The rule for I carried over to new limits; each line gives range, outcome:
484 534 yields 7.42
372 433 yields 7.73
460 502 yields 7.48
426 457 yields 7.69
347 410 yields 7.66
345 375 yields 7.61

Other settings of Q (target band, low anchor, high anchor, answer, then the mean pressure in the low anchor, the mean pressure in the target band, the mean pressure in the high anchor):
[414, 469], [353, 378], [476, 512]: -0.034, 7.53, 7.7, 7.41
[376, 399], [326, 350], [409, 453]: 0.018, 7.86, 7.65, 7.71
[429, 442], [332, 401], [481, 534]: -0.009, 7.68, 7.62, 7.42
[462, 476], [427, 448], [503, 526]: 0.008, 7.7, 7.54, 7.44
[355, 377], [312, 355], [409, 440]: 0.041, 7.83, 7.5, 7.7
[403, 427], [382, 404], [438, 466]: -0.005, 7.73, 7.75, 7.7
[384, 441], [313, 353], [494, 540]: -0.010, 7.82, 7.72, 7.42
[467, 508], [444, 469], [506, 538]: 0.016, 7.62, 7.45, 7.49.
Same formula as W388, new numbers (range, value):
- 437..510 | 8.18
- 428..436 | 8.15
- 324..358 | 8.48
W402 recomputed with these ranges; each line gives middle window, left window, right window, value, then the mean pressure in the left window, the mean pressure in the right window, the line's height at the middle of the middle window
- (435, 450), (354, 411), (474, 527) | -0.2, 7.63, 7.44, 7.53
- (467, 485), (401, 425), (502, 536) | 0.0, 7.76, 7.47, 7.59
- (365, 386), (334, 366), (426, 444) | 0.8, 7.77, 7.71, 7.75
